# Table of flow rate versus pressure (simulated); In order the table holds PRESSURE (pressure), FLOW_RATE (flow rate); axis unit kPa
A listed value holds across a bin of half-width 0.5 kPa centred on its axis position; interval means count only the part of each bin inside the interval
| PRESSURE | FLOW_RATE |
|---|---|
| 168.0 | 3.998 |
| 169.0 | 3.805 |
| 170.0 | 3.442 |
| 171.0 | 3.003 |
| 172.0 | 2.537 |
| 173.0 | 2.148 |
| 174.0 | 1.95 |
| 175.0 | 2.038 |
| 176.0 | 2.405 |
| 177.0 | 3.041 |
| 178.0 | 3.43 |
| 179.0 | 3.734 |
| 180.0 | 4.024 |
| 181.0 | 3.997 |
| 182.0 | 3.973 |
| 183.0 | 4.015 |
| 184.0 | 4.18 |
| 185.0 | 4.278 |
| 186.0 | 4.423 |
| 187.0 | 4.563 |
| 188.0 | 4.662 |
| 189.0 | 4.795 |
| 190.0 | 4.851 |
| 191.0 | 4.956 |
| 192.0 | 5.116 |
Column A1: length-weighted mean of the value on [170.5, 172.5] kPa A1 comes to 2.77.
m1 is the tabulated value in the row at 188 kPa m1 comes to 4.662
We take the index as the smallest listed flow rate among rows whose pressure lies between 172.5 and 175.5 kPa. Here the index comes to 1.95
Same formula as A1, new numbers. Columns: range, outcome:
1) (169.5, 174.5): 2.62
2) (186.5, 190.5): 4.72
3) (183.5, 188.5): 4.42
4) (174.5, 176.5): 2.22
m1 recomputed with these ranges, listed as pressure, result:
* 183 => 4.015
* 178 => 3.43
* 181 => 3.997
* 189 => 4.795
